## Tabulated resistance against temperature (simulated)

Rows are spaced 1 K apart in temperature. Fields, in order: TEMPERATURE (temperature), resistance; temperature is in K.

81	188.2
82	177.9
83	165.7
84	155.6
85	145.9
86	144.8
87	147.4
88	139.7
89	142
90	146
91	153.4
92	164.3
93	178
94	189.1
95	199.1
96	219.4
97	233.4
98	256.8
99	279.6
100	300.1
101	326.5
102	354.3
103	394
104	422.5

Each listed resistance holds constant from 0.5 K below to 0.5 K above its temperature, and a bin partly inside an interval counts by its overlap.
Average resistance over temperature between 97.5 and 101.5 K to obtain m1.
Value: 291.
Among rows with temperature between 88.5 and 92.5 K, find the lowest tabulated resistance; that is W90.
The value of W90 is 142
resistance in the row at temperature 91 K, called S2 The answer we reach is 153.4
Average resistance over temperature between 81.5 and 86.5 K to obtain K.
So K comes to 158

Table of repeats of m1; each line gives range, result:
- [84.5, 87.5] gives 146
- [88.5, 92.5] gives 151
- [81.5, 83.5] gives 172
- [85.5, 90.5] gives 144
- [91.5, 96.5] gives 190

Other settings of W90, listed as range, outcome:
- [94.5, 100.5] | 199.1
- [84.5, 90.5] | 139.7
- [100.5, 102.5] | 326.5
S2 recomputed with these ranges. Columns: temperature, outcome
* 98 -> 256.8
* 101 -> 326.5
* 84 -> 155.6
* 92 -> 164.3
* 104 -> 422.5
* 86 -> 144.8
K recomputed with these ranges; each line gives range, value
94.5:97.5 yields 217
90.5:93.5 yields 165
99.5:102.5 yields 327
